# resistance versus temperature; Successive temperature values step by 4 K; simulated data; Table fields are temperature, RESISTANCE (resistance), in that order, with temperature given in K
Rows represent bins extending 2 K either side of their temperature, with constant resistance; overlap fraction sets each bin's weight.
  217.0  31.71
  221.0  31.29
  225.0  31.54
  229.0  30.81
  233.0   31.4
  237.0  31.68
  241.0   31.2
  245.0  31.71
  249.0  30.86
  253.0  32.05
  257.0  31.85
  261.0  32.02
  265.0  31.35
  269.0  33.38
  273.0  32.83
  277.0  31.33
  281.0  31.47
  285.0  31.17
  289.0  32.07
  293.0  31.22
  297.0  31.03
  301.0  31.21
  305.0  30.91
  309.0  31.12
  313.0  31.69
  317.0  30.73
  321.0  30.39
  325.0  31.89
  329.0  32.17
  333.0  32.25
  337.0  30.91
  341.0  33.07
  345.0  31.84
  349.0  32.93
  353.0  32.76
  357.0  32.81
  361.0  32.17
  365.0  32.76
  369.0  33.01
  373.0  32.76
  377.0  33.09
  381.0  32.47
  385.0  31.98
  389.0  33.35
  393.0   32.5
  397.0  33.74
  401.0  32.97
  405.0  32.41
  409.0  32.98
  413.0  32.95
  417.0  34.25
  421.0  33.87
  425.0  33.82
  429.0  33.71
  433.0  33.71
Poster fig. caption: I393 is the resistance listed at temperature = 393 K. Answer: 32.5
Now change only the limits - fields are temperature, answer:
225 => 31.54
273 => 32.83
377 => 33.09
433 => 33.71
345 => 31.84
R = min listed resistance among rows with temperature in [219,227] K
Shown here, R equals 31.29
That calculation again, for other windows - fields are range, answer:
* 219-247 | 30.81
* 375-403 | 31.98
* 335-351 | 30.91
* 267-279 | 31.33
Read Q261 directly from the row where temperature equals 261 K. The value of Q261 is 32.02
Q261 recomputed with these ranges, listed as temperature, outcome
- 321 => 30.39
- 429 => 33.71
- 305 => 30.91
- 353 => 32.76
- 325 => 31.89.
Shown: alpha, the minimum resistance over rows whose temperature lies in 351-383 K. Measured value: 32.17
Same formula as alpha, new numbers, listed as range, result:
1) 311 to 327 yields 30.39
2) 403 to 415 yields 32.41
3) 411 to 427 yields 32.95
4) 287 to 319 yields 30.73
